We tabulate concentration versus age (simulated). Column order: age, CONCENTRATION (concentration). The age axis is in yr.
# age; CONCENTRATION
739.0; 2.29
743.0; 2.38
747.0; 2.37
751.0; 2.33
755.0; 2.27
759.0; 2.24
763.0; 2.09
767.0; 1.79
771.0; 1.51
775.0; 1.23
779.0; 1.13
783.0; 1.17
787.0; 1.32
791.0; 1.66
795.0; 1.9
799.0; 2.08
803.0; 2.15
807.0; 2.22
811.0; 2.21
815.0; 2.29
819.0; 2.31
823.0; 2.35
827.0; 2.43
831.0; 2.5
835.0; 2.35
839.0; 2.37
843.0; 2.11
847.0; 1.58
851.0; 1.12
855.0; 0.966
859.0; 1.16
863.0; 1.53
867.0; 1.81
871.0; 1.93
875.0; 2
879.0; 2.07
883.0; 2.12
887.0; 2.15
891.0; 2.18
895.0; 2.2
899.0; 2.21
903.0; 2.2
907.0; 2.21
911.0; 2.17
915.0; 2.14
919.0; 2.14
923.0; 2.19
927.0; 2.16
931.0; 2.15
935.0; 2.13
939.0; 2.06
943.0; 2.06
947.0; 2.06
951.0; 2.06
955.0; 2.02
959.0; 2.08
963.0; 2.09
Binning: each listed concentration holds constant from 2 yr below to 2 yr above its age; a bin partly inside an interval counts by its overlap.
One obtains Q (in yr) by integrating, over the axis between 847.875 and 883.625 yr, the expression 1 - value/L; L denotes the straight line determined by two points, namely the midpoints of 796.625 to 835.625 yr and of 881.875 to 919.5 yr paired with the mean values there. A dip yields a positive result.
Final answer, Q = 9.7 yr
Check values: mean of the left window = 2.28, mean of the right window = 2.17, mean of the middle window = 1.61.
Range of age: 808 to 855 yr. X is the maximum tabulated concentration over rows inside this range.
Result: 2.5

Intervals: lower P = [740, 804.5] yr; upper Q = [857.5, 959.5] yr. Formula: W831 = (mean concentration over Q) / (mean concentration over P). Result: 1.10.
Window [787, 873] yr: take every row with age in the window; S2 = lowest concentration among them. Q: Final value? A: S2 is 0.966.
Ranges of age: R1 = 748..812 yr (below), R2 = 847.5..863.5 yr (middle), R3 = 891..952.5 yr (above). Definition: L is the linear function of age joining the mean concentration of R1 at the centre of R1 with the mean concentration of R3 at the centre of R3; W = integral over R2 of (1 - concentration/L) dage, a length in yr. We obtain 6.41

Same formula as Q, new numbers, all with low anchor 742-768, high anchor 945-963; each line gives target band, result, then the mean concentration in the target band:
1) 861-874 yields 2.2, 1.78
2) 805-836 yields -2.4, 2.33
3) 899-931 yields -1.3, 2.17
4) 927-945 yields -0.3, 2.11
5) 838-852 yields 2.3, 1.8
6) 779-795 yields 5.7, 1.42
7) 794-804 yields 0.6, 2.05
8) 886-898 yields -0.4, 2.18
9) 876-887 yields 0.1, 2.1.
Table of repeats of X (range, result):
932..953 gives 2.13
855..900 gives 2.21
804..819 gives 2.31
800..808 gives 2.22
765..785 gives 1.79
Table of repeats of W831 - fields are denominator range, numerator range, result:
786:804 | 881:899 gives 1.18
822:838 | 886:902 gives 0.91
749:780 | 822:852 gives 1.15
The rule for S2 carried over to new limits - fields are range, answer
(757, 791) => 1.13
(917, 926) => 2.14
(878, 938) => 2.07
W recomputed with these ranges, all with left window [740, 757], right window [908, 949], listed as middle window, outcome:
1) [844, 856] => 4.9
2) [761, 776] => 4.1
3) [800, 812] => 0.5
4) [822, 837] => -1.1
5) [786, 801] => 3.4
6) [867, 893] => 1.5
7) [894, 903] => -0.2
